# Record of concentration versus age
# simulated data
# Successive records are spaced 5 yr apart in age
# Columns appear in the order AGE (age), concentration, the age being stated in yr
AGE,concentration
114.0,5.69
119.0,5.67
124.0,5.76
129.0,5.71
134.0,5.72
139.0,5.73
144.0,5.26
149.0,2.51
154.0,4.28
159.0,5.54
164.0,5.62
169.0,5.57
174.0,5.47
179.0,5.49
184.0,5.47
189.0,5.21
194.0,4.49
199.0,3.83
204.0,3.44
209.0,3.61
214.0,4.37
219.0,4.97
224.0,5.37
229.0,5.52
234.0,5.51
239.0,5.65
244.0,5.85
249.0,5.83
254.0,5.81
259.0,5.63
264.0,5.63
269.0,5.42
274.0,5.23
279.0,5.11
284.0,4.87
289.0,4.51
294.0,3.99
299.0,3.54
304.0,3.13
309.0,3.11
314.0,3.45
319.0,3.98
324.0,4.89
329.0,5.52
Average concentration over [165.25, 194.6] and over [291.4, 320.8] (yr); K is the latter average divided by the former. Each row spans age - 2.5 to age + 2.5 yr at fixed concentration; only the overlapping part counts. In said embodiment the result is 0.66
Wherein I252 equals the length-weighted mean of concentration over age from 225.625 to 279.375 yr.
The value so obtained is 5.58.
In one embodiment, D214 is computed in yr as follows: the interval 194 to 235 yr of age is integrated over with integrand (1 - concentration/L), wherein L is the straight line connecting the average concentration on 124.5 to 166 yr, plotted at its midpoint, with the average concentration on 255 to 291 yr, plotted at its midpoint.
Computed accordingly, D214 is 5.0 yr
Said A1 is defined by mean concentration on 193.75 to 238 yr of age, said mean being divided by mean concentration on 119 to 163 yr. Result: 0.90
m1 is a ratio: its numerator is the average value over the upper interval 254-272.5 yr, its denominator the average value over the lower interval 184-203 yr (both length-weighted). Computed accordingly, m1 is 1.22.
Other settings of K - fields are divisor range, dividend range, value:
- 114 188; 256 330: 0.86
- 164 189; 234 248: 1.04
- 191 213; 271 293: 1.25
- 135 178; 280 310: 0.79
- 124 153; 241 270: 1.14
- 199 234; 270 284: 1.13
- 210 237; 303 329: 0.77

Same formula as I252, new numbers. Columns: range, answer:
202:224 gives 4.26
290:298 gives 4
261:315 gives 4.4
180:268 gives 5.08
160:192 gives 5.46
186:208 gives 4.23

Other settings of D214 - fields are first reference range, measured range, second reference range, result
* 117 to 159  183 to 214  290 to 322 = 1.90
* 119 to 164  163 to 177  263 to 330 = -1.54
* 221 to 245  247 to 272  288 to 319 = -4.33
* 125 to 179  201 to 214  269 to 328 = 3.03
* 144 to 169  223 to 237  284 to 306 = -3.94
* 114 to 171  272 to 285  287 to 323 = -3.70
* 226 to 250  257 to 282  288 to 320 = -3.77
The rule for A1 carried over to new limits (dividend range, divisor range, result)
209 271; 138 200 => 1.08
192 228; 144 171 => 0.92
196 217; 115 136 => 0.67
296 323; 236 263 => 0.62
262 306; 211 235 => 0.90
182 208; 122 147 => 0.79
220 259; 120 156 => 1.12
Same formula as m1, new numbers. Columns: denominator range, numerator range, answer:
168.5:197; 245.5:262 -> 1.10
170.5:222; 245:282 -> 1.19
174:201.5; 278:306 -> 0.84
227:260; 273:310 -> 0.74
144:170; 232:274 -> 1.20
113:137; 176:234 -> 0.83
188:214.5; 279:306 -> 1.01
